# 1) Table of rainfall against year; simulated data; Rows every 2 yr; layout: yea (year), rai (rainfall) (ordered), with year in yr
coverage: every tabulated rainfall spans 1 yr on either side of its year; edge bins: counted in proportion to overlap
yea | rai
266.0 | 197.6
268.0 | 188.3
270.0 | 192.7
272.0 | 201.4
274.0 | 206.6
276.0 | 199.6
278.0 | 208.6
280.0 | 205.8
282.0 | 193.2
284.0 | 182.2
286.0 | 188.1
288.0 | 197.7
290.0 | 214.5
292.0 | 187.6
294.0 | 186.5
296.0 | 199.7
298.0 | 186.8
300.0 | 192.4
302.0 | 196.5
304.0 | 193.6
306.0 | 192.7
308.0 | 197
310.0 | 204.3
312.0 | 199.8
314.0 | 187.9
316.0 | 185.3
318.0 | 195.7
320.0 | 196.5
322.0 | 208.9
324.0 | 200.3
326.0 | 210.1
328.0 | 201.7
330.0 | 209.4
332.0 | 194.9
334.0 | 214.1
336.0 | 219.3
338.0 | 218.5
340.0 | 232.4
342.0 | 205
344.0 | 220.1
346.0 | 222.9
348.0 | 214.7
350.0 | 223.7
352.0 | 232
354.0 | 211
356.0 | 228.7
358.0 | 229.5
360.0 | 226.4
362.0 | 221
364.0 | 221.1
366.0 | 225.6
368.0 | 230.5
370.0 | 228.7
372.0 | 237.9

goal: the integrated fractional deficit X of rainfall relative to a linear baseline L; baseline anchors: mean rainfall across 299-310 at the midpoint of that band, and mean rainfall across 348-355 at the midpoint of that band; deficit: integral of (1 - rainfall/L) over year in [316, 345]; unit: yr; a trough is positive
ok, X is 0.2 yr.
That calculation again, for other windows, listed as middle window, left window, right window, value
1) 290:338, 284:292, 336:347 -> 1.99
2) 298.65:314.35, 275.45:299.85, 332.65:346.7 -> 0.63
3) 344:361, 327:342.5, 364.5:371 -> -0.22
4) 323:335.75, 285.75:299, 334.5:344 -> 0.46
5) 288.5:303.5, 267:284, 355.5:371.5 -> 0.74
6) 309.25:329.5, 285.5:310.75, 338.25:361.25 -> 0.70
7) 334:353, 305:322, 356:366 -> -0.57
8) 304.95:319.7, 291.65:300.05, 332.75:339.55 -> 0.50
